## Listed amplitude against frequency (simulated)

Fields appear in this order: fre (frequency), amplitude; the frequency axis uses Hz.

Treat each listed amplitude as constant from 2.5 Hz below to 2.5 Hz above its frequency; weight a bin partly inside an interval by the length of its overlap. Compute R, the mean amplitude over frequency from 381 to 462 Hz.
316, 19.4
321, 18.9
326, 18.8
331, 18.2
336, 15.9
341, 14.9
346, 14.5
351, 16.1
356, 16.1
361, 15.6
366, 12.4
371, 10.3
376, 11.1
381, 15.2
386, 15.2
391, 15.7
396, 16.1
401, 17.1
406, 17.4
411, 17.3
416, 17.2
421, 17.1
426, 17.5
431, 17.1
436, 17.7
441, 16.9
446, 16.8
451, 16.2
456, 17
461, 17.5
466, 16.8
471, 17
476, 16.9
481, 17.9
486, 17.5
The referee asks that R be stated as 16.8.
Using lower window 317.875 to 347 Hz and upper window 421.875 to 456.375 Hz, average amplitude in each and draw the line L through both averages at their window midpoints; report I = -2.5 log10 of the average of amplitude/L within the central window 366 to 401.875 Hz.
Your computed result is 0.20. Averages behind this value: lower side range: 17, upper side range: 17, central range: 14.1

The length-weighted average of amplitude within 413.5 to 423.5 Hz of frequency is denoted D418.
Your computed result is 17.1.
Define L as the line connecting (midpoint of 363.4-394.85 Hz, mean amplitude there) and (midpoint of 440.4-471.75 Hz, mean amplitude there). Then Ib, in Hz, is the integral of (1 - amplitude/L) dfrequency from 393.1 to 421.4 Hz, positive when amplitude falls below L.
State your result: -4.45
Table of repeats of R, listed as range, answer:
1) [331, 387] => 14.5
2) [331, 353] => 15.7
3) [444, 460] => 16.7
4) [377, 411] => 16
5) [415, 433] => 17.2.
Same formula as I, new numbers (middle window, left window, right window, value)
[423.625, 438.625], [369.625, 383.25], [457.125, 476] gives -0.149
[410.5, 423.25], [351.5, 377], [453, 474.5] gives -0.123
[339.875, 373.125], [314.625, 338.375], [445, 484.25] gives 0.248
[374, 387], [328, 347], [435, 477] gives 0.188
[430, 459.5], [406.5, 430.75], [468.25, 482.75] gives 0.018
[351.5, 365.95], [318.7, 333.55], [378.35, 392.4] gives 0.102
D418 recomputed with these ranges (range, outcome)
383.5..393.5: 15.4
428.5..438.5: 17.4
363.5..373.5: 11.3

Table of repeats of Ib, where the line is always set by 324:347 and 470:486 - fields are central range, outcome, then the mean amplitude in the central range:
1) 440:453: 0.4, 16.6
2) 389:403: 0.5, 16.3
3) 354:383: 5.8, 13.4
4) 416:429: -0.2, 17.3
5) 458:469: 0.1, 17.1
